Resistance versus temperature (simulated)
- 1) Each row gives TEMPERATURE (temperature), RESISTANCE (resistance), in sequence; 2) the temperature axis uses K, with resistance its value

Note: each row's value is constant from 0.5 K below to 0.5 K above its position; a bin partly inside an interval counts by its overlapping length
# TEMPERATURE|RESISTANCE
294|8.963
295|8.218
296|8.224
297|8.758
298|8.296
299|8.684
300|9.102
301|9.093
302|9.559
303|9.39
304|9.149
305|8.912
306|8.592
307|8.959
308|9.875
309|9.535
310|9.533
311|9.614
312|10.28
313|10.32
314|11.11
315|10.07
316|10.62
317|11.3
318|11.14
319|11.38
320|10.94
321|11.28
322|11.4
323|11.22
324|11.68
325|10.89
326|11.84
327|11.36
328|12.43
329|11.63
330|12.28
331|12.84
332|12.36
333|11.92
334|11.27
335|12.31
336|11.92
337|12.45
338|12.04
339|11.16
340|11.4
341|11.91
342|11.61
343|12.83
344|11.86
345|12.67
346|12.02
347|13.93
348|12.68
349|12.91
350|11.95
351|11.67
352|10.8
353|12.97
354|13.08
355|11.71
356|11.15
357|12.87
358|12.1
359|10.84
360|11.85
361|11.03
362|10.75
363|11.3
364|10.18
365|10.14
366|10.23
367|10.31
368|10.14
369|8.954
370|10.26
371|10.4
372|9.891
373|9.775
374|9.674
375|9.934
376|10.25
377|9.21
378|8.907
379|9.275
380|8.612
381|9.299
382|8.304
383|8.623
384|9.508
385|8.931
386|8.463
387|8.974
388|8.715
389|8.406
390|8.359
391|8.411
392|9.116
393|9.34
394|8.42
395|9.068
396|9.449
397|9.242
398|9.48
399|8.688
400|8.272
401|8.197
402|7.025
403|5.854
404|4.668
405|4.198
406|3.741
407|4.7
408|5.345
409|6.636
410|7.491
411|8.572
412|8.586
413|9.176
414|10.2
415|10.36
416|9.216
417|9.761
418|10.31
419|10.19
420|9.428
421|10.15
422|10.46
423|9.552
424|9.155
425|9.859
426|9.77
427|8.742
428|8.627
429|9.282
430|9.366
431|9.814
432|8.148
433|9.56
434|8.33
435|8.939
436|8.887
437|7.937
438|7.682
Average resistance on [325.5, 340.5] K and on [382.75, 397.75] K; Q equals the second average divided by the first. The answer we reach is 0.7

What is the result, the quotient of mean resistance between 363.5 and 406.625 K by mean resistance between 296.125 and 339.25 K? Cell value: 0.82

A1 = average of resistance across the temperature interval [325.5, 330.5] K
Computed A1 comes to 11.9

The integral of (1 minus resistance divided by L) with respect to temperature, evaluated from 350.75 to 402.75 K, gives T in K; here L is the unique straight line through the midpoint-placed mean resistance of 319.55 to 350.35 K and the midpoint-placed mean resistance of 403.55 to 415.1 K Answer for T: -3.9 K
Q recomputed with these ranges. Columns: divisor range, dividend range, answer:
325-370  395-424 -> 0.70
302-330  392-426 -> 0.79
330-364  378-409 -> 0.66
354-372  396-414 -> 0.66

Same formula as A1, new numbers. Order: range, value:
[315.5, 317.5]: 11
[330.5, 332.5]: 12.6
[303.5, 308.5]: 9.1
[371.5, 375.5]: 9.82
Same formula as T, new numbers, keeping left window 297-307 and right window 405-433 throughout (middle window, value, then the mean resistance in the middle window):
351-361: -3.4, 11.9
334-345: -3.8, 12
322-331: -2.8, 11.7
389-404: 0.7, 8.36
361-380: -2.5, 9.97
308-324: -3.1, 10.7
